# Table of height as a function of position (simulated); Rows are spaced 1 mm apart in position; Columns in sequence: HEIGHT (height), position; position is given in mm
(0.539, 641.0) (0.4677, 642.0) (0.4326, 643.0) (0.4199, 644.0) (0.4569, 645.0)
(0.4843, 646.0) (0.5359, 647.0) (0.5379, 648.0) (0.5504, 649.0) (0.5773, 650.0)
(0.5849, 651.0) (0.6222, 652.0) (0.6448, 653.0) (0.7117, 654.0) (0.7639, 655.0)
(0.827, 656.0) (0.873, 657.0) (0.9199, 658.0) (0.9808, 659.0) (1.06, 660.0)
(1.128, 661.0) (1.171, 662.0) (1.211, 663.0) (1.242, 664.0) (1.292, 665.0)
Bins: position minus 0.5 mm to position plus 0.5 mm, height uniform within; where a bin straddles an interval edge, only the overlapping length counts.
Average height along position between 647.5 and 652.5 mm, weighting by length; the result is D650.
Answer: 0.575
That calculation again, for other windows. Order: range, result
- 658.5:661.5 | 1.06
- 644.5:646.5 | 0.471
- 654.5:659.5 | 0.873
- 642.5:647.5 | 0.466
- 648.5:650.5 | 0.564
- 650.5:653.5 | 0.617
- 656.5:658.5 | 0.896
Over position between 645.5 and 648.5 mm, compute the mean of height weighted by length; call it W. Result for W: 0.519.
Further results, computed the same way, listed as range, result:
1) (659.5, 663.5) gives 1.14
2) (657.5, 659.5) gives 0.95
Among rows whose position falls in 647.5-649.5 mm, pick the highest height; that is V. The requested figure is 0.5504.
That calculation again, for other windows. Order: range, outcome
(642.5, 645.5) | 0.4569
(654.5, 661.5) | 1.128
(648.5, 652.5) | 0.6222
